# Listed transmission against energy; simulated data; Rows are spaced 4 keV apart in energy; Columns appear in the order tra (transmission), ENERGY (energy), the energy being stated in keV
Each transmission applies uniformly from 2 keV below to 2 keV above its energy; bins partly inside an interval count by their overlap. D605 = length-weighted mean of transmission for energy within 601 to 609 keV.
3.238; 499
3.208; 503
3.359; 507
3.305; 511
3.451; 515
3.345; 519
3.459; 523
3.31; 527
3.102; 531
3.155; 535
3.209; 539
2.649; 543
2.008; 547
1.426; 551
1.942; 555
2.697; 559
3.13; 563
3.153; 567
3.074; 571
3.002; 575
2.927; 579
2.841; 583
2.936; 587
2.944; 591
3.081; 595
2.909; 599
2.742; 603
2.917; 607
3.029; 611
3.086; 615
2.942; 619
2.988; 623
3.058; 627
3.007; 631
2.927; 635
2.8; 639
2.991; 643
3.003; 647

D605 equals 2.83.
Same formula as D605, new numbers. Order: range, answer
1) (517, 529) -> 3.37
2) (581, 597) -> 2.95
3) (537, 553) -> 2.32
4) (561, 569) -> 3.14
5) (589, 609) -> 2.92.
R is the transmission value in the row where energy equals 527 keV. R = 3.31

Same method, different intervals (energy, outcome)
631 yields 3.007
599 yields 2.909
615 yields 3.086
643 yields 2.991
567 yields 3.153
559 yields 2.697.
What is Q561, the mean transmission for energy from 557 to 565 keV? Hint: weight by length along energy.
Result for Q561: 2.91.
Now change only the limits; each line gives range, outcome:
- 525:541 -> 3.19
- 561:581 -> 3.06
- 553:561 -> 2.32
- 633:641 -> 2.86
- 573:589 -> 2.93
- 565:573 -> 3.11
